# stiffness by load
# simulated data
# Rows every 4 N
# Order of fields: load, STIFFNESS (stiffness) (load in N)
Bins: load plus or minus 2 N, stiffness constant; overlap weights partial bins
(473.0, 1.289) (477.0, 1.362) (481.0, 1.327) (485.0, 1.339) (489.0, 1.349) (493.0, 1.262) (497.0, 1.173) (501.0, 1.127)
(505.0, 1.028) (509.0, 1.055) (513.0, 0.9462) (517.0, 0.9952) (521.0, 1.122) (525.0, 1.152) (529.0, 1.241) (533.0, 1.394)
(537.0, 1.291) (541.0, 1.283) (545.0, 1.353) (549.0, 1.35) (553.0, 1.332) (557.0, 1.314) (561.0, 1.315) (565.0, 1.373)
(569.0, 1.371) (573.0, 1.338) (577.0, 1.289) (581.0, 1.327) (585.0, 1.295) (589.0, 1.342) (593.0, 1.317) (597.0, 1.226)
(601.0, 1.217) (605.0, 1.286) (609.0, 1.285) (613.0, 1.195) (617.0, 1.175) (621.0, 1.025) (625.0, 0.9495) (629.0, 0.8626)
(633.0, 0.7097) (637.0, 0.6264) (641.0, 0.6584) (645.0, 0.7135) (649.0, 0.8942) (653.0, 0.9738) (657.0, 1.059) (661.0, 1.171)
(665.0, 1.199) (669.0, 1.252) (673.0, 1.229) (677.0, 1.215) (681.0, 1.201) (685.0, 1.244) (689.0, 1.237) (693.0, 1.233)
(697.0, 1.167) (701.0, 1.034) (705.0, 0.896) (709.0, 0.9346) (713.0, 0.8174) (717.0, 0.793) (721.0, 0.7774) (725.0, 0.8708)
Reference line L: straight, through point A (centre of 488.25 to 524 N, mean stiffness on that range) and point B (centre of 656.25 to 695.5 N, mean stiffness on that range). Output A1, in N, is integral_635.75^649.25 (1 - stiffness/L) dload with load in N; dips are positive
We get 5.5 N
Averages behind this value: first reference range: 1.11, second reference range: 1.21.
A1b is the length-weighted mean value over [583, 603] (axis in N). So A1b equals 1.28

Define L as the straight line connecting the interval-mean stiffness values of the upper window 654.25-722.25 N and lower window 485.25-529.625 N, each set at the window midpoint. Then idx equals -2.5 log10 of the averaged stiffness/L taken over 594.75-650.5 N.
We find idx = 0.121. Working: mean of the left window 1.14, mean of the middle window 0.99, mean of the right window 1.09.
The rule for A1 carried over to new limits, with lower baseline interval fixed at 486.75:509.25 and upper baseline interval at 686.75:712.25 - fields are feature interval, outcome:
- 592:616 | -2.72 N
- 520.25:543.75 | -2.00 N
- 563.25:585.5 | -3.86 N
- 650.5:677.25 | -1.43 N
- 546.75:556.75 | -1.64 N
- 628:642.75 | 5.34 N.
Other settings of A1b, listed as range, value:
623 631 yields 0.906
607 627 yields 1.13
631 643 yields 0.665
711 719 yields 0.805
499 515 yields 1.04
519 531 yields 1.17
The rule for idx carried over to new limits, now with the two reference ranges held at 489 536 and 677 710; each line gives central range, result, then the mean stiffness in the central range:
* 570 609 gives -0.14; 1.29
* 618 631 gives 0.18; 0.963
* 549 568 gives -0.17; 1.34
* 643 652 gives 0.35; 0.823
